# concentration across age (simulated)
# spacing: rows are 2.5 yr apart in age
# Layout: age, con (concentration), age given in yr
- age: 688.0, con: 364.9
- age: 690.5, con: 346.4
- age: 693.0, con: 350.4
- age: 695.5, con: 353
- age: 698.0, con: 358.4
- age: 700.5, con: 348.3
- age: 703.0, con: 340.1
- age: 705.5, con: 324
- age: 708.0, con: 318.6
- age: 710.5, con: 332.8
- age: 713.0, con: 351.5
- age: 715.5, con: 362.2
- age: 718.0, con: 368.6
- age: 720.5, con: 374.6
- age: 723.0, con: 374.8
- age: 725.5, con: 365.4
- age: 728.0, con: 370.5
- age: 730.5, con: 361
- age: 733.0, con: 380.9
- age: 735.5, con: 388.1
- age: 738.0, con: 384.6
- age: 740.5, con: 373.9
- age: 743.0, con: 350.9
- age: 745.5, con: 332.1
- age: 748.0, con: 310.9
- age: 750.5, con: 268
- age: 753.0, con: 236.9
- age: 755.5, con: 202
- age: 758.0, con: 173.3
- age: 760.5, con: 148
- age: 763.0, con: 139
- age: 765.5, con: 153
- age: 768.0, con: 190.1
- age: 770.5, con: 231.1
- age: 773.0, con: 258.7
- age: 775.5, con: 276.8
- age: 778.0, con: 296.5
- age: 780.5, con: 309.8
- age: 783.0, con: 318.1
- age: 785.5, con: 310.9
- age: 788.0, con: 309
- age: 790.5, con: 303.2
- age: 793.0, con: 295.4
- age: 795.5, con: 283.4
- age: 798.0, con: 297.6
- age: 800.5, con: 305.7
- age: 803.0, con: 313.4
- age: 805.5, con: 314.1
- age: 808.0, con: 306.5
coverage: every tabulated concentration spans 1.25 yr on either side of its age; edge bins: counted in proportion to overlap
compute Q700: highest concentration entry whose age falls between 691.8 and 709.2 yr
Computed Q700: 358.4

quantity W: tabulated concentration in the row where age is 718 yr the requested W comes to 368.6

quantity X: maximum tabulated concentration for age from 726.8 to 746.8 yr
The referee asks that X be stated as 388.1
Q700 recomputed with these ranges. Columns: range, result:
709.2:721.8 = 374.6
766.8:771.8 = 231.1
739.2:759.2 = 373.9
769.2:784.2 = 318.1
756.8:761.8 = 173.3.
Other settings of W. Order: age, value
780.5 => 309.8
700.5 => 348.3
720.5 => 374.6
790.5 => 303.2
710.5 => 332.8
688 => 364.9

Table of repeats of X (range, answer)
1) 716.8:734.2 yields 380.9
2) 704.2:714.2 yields 351.5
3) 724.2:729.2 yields 370.5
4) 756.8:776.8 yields 276.8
